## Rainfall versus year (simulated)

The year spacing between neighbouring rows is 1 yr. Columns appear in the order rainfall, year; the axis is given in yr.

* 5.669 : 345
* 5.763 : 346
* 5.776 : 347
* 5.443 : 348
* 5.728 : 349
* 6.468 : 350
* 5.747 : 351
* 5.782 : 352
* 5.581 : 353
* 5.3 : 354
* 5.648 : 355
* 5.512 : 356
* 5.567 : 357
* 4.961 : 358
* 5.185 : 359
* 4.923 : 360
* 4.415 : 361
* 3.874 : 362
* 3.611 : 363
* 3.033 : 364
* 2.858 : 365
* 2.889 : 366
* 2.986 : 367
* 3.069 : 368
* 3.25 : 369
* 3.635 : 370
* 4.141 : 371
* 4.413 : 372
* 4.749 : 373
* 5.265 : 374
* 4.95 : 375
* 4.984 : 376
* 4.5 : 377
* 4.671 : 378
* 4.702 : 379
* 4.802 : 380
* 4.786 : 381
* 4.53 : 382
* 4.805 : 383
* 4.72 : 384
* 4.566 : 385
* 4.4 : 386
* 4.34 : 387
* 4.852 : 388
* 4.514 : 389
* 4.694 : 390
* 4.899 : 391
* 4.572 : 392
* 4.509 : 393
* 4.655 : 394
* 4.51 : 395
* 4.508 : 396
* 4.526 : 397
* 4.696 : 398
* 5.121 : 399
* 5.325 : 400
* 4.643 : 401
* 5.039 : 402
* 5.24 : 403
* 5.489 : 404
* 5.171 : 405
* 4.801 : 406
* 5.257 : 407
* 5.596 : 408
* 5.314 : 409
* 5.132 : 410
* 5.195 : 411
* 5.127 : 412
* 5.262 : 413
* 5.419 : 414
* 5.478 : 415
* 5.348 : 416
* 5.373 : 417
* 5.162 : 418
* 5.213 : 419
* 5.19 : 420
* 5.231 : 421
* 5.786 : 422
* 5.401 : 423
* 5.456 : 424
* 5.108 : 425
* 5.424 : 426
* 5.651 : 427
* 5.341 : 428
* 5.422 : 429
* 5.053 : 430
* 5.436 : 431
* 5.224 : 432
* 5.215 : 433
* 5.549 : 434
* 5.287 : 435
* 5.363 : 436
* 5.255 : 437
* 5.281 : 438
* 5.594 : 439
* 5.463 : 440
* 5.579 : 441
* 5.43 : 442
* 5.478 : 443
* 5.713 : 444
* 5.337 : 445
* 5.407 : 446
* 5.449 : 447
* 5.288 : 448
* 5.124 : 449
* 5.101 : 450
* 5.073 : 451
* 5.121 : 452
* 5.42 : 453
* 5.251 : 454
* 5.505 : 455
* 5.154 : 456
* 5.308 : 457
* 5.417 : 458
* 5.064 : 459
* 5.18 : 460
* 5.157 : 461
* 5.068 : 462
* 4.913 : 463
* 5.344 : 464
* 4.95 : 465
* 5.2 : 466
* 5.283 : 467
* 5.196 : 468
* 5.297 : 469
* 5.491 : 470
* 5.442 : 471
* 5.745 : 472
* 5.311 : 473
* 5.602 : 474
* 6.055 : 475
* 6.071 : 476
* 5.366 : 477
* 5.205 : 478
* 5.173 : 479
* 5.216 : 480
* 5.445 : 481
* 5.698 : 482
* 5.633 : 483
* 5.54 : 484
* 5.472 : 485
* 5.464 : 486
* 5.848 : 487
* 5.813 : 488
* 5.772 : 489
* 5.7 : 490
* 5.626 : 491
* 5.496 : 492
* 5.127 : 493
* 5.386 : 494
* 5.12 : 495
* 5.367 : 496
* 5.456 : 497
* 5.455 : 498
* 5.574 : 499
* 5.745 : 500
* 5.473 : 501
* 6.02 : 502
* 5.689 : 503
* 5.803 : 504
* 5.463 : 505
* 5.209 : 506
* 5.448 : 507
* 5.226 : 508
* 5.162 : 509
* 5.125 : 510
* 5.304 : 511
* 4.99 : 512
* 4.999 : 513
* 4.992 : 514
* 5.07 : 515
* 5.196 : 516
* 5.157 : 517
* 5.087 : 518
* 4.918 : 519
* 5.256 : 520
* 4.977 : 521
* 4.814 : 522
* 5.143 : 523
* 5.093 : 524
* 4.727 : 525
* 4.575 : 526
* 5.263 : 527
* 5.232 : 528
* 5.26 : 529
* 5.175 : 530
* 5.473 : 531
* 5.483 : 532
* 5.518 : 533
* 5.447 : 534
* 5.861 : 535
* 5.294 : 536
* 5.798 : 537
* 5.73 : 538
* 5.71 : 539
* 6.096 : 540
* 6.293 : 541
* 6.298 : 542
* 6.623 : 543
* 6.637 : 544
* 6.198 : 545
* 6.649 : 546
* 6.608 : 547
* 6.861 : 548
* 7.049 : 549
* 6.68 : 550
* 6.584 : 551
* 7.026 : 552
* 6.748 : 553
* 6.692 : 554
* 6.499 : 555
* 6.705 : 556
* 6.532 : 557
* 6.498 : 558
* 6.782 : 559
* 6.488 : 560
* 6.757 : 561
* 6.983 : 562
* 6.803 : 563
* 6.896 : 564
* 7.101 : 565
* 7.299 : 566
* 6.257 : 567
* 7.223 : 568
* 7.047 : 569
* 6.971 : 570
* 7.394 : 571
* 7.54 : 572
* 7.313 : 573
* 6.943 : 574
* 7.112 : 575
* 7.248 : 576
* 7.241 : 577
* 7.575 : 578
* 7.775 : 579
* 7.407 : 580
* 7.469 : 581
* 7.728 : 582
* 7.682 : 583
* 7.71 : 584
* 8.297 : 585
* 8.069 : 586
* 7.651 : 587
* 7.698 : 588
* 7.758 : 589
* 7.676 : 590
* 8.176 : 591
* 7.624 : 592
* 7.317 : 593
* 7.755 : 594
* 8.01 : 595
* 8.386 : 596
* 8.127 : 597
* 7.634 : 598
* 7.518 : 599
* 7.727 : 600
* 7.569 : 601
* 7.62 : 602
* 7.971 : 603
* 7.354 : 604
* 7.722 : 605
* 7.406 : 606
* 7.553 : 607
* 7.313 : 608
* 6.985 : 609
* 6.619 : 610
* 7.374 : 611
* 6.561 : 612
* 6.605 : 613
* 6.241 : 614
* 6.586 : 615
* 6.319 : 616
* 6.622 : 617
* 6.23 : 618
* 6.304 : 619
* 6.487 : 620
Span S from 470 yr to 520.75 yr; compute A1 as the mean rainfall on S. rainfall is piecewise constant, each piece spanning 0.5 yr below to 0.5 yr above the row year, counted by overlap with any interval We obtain 5.43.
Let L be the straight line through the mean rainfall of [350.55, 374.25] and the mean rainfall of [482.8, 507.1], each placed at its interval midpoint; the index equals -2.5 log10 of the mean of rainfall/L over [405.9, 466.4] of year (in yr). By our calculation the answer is -0.06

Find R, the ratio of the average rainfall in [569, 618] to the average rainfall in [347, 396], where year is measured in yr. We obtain 1.60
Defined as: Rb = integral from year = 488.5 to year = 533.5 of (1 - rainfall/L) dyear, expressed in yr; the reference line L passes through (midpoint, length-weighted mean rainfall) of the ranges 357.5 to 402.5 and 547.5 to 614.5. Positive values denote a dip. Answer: 7.0 yr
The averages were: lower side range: 4.42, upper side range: 7.27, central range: 5.29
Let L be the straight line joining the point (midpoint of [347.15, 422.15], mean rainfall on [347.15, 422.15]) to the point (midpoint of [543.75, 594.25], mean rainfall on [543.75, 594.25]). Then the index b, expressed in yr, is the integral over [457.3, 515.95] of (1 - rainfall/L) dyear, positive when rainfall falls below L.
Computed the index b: 6.7 yr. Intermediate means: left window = 4.82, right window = 7.15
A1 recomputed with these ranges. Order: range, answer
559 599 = 7.43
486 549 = 5.53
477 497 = 5.48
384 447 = 5.15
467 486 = 5.49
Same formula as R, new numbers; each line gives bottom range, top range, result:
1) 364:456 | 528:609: 1.41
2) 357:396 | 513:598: 1.50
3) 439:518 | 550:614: 1.35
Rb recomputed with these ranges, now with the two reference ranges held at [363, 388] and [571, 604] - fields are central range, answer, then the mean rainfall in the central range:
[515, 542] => 5.5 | 5.34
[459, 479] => 1.3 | 5.35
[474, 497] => 1.8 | 5.53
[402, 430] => -2.5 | 5.31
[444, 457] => 0.3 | 5.29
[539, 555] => 1.0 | 6.57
